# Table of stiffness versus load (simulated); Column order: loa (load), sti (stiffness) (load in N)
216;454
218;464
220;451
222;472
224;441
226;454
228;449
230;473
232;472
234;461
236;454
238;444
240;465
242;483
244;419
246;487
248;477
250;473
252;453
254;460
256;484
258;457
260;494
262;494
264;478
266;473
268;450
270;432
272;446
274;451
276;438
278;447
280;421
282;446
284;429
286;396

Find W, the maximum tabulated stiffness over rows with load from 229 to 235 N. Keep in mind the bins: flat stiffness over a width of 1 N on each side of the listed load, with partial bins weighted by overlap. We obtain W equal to 473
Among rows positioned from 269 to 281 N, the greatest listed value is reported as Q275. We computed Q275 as 451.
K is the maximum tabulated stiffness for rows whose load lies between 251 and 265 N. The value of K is 494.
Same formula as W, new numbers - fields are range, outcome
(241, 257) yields 487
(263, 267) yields 478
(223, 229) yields 454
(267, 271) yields 450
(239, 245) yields 483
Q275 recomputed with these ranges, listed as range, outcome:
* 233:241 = 465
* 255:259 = 484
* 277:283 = 447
